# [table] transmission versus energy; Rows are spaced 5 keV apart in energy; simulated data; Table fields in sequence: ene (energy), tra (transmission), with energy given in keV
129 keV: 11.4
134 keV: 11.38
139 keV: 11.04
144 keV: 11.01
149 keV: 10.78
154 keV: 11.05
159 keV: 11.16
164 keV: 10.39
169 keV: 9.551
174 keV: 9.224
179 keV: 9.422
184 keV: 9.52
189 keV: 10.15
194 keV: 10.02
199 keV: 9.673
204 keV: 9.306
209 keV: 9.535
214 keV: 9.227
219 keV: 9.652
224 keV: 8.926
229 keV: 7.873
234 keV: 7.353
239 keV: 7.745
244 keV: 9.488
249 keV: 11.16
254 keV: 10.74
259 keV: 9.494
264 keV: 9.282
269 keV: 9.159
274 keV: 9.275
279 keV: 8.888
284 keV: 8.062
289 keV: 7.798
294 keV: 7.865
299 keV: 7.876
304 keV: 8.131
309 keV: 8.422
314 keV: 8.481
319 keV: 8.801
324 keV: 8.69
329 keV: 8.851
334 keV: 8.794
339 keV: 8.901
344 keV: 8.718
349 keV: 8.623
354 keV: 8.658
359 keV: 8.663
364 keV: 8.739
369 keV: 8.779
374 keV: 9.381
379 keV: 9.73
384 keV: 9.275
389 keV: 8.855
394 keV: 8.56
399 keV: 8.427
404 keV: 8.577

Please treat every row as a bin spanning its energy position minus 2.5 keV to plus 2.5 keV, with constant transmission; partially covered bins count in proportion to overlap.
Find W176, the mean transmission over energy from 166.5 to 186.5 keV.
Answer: 9.43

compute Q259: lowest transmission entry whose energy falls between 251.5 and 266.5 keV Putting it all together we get 9.282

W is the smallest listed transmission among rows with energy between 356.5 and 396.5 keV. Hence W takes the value 8.56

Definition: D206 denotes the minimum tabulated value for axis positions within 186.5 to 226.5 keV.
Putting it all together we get 8.926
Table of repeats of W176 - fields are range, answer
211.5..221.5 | 9.44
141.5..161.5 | 11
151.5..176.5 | 10.3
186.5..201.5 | 9.95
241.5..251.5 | 10.3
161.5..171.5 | 9.97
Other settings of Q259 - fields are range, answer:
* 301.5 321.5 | 8.131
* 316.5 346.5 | 8.69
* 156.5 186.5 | 9.224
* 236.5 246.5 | 7.745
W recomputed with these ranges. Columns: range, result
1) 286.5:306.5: 7.798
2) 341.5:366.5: 8.623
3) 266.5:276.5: 9.159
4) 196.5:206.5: 9.306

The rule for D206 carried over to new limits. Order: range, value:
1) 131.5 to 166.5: 10.39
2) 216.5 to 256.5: 7.353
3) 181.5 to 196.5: 9.52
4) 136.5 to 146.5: 11.01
